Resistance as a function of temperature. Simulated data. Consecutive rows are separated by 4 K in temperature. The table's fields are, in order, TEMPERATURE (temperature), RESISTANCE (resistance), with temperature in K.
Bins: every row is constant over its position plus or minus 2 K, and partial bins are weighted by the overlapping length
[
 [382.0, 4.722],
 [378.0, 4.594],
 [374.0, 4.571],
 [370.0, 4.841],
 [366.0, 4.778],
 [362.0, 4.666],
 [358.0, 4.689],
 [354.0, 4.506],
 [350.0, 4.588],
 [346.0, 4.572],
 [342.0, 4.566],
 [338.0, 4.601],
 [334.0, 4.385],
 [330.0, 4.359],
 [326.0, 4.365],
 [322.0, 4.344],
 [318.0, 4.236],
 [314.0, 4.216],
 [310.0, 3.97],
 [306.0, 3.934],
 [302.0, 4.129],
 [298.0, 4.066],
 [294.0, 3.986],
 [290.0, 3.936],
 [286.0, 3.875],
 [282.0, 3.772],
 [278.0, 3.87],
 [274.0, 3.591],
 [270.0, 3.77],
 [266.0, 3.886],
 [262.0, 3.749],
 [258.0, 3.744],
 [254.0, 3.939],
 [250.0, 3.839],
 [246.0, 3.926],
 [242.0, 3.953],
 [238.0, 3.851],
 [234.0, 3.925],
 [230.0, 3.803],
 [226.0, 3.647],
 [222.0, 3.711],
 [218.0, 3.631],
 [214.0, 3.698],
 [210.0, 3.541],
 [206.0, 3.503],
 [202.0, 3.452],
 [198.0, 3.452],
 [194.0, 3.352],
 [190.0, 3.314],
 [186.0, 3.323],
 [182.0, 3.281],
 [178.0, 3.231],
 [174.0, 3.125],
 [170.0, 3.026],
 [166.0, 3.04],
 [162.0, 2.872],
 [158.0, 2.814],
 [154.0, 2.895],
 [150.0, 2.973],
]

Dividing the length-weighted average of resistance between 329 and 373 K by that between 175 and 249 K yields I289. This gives 1.28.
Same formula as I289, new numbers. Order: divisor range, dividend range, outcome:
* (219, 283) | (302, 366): 1.16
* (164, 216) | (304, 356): 1.31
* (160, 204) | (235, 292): 1.19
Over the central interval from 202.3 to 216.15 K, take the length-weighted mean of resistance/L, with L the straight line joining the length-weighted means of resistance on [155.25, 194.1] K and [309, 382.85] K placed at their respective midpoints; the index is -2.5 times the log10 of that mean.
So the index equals -0.05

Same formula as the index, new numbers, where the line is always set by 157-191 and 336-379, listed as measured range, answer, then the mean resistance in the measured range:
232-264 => -0.040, 3.87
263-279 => 0.041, 3.77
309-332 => 0.017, 4.26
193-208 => -0.035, 3.45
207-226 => -0.052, 3.64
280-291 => 0.051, 3.85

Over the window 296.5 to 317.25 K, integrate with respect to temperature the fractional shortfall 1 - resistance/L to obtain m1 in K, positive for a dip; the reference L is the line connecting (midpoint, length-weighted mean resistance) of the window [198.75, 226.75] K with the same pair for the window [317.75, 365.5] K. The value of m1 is 0.9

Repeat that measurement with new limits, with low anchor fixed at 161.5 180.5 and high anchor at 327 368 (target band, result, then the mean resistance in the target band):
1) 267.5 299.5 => 1.4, 3.86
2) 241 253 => -0.6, 3.9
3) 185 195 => -0.3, 3.33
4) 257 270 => 0.2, 3.79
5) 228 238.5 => -0.7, 3.86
